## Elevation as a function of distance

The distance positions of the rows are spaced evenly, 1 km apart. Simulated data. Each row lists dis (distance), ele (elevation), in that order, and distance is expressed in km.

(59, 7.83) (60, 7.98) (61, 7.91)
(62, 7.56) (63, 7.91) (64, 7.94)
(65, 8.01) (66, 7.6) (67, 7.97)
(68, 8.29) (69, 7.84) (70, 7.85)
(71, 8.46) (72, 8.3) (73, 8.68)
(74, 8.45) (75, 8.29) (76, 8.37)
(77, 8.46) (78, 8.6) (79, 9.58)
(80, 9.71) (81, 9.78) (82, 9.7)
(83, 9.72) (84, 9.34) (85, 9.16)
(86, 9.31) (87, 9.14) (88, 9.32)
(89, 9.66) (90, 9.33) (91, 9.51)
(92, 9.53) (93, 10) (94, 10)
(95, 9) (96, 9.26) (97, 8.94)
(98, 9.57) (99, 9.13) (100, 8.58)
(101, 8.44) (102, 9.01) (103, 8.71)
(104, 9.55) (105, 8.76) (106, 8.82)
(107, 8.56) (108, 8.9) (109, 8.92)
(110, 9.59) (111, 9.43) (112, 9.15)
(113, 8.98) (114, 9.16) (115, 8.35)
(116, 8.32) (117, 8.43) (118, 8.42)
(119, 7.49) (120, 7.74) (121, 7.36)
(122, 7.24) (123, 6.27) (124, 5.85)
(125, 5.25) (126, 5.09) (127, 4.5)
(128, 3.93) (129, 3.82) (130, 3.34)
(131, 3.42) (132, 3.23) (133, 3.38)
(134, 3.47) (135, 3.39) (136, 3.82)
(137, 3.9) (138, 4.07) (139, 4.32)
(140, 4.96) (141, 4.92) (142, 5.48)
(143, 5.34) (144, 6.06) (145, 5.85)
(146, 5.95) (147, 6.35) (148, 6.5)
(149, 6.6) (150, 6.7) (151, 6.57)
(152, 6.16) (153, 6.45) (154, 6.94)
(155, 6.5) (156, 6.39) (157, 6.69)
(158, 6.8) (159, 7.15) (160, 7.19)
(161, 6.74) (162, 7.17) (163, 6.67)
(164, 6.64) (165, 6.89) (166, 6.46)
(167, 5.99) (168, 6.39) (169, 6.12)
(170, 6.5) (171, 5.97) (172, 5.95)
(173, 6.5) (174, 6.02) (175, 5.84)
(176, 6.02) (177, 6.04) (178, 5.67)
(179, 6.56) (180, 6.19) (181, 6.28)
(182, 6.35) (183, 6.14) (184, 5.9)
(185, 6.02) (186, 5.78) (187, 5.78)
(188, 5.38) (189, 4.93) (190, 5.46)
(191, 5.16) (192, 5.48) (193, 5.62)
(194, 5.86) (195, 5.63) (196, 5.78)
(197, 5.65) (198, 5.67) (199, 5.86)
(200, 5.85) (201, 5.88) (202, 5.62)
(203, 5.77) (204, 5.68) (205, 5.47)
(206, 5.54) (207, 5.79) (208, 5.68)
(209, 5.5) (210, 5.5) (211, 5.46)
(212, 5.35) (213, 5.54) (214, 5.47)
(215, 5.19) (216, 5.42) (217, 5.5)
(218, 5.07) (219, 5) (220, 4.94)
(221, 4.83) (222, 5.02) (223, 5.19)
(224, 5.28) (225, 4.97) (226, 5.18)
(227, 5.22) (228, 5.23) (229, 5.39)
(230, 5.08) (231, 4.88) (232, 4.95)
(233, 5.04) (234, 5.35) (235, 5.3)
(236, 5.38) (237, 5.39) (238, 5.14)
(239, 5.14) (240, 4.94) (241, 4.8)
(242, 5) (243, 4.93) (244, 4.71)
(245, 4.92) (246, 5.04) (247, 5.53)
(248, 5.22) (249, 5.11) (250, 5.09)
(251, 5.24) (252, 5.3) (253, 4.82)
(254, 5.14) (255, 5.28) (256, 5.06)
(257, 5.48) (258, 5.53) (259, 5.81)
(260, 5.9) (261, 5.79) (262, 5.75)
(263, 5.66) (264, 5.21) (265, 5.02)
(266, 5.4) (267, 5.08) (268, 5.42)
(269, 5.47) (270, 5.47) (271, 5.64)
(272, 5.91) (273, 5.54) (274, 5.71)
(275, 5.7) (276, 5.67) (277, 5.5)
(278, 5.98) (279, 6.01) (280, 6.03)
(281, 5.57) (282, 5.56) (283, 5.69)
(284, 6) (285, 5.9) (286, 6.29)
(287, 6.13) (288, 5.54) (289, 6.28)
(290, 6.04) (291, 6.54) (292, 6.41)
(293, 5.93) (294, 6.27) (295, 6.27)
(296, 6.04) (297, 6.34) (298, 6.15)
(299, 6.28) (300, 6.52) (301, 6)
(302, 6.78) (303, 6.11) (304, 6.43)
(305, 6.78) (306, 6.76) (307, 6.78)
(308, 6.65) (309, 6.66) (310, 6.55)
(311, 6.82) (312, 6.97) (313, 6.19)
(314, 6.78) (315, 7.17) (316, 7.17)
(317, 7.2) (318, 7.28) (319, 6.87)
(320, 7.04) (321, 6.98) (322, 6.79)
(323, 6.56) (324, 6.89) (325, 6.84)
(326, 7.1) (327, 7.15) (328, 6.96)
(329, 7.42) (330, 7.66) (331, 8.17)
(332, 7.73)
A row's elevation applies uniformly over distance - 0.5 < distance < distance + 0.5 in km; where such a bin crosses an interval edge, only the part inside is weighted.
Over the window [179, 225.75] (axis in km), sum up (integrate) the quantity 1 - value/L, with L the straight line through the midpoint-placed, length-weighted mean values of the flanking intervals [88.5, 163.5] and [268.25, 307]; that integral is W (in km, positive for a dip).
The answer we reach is 7.0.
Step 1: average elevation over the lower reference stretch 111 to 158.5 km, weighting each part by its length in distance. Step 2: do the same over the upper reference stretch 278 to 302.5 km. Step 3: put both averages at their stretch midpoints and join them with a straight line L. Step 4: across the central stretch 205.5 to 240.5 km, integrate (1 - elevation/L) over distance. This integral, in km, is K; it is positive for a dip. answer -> 4.6 km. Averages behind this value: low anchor 5.97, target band 5.25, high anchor 6.1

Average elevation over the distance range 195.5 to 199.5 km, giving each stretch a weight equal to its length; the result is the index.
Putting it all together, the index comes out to 5.74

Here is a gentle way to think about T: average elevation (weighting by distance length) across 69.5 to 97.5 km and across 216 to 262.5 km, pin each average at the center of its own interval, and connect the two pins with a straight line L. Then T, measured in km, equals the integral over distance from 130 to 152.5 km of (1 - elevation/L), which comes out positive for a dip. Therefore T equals 7.8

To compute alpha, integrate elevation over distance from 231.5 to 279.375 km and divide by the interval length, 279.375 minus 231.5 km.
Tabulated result 5.34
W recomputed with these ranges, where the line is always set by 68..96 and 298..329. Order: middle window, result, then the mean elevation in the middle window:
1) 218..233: 5.0 km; 5.08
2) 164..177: 3.1 km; 6.23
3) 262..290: 5.7 km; 5.69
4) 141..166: 5.7 km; 6.46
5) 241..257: 5.0 km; 5.1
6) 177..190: 3.5 km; 5.9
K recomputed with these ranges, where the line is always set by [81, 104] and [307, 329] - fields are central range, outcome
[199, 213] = 4.3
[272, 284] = 2.6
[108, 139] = 9.7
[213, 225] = 4.2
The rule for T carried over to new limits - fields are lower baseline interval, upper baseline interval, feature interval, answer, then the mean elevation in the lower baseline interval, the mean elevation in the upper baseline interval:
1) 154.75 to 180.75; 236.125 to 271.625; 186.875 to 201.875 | 1.2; 6.42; 5.27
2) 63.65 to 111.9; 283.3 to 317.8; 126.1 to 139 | 7.1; 8.94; 6.44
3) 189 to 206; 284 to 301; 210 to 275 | 6.8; 5.63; 6.17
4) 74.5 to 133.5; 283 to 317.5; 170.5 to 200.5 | 6.3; 8.11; 6.42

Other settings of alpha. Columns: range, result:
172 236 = 5.55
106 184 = 6.3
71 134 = 8.09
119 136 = 4.88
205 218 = 5.48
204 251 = 5.22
